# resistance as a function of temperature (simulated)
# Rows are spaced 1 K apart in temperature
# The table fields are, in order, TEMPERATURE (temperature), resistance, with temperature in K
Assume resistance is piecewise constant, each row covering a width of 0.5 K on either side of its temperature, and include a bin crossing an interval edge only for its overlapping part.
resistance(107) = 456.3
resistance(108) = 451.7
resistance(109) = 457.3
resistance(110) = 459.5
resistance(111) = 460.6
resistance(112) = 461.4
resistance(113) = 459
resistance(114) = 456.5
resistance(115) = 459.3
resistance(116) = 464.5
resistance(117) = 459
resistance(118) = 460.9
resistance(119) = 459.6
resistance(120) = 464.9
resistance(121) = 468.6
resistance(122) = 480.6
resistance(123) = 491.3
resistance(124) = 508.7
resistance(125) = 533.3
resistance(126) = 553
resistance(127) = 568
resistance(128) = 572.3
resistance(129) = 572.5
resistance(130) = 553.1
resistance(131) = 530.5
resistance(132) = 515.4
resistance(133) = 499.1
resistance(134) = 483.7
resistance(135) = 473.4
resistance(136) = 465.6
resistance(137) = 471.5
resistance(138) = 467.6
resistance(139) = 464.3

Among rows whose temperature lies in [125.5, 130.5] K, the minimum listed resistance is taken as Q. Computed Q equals 553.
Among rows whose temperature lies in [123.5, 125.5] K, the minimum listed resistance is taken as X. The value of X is 508.7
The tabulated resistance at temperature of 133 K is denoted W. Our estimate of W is 499.1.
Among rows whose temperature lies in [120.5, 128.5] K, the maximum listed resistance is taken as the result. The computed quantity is 572.3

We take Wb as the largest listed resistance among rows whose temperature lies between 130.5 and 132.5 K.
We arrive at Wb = 530.5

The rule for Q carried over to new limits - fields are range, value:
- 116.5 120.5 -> 459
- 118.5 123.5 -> 459.6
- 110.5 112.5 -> 460.6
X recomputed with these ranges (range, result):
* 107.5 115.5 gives 451.7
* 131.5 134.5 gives 483.7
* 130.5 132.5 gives 515.4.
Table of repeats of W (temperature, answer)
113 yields 459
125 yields 533.3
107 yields 456.3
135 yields 473.4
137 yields 471.5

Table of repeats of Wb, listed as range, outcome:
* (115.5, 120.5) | 464.9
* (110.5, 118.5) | 464.5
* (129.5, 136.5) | 553.1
